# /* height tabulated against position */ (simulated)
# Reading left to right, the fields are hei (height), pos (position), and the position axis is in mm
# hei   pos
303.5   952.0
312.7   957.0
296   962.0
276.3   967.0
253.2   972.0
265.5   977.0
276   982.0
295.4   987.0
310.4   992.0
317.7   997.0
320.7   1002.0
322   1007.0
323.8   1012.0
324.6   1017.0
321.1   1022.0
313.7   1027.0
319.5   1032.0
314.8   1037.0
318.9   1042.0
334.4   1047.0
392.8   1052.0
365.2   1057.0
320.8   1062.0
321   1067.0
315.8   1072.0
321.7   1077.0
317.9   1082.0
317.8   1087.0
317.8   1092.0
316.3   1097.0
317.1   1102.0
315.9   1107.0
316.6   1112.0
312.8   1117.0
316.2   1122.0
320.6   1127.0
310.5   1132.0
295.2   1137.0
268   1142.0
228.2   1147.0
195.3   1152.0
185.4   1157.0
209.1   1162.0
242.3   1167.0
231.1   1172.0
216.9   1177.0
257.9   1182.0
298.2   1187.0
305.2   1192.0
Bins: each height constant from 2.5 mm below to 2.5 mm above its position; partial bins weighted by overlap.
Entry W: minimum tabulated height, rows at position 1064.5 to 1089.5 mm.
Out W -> 315.8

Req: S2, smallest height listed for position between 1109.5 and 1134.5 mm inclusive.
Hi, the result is 310.5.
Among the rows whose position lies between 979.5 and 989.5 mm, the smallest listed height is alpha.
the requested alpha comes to 276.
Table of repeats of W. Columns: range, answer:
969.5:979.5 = 253.2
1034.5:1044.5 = 314.8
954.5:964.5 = 296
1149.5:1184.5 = 185.4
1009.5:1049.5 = 313.7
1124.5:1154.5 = 195.3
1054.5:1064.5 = 320.8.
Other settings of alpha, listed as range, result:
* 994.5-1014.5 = 317.7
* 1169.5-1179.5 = 216.9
